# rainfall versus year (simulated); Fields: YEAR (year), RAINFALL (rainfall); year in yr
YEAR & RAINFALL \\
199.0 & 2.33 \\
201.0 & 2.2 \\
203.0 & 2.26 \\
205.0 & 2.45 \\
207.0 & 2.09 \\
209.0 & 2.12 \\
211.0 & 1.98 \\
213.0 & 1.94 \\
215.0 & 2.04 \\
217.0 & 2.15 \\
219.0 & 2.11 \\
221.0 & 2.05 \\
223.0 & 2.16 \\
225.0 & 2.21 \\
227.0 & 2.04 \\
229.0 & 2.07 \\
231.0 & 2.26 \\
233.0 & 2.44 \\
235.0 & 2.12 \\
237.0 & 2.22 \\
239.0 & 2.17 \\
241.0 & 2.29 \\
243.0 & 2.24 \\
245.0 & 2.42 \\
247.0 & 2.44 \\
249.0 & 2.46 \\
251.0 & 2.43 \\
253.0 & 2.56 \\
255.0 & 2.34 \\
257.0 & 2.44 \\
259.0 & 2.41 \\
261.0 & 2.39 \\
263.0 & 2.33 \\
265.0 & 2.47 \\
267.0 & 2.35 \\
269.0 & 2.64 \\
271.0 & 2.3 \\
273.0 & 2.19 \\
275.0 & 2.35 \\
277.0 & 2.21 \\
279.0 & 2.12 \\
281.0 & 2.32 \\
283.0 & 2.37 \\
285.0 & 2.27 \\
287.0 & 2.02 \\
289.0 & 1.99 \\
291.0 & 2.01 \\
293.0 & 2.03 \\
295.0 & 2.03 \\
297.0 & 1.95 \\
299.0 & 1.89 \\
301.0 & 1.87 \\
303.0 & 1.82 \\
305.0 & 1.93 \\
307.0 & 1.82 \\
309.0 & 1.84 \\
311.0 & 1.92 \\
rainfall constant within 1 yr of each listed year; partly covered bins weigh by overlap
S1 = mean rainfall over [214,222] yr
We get 2.09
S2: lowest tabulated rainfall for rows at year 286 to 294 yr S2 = 1.99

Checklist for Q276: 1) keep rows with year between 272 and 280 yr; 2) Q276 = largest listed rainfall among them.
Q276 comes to 2.35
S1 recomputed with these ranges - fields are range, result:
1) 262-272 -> 2.42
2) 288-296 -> 2.01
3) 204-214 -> 2.12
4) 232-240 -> 2.24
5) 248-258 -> 2.45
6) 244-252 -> 2.44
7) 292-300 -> 1.97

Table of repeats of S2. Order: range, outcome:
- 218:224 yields 2.05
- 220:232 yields 2.04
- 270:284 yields 2.12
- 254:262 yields 2.34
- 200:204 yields 2.2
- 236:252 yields 2.17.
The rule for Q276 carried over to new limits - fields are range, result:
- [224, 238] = 2.44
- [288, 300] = 2.03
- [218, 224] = 2.16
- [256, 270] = 2.64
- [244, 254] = 2.56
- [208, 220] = 2.15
